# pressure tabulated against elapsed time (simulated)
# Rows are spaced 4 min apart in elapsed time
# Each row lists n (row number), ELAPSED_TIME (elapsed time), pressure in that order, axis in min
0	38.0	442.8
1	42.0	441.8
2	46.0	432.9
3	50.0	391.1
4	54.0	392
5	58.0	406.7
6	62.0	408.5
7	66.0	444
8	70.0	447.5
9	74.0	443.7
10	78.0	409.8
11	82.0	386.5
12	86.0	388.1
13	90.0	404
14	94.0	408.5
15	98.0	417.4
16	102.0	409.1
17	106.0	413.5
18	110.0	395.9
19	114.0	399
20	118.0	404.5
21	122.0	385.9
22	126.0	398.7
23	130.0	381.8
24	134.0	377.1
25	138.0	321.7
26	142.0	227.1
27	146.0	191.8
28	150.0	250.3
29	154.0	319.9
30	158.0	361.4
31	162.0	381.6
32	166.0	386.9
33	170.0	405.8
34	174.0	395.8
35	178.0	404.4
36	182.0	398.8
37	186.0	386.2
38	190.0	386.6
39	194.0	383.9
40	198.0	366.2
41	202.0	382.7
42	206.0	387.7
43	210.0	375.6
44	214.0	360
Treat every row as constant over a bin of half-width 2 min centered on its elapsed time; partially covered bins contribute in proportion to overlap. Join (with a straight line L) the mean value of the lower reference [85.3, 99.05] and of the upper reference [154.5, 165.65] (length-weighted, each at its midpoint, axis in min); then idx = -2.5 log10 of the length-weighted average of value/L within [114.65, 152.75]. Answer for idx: 0.16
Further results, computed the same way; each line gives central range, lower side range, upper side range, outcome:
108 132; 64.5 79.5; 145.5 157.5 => -0.16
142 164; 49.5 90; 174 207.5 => 0.32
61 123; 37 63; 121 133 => -0.03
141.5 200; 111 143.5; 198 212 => 0.06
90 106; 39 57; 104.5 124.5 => -0.02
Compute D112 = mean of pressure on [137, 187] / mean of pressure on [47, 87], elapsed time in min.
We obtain 0.8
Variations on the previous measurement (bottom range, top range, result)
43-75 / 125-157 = 0.73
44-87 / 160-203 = 0.94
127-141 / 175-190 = 1.12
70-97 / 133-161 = 0.71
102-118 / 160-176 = 0.97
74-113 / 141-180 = 0.83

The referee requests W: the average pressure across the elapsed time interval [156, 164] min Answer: 372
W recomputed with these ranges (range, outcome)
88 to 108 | 410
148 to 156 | 285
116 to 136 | 390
